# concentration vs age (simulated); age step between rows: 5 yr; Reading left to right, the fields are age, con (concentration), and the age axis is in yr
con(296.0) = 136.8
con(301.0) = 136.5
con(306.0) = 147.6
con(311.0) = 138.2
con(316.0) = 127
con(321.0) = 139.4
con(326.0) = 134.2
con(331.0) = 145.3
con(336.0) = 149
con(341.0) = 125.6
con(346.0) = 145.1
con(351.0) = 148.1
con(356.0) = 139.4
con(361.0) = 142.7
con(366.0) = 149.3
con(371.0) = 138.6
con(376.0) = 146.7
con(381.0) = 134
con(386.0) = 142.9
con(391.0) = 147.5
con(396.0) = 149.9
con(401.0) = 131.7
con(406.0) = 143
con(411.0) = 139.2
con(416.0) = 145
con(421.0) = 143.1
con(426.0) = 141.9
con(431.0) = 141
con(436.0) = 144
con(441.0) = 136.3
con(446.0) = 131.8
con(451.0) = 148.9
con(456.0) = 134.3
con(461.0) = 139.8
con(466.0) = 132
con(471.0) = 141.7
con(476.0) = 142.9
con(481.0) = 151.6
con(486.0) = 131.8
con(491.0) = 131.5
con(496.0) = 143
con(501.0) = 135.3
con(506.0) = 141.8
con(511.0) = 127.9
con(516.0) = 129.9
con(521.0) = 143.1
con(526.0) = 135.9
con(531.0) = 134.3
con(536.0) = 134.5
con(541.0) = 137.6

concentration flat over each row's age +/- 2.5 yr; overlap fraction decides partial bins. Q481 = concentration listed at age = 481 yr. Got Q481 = 151.6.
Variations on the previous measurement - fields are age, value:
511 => 127.9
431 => 141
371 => 138.6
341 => 125.6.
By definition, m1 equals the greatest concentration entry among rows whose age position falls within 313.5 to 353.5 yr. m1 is 149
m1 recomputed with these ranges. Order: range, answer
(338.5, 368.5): 149.3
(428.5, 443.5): 144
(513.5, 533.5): 143.1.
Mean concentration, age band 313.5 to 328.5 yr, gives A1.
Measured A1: 134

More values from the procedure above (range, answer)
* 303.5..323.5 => 138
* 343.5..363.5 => 144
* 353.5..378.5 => 143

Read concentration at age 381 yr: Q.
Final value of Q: 134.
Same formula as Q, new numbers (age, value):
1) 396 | 149.9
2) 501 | 135.3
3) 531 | 134.3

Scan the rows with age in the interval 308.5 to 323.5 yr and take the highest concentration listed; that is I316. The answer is 139.4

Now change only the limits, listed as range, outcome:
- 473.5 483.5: 151.6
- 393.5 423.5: 149.9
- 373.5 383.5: 146.7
